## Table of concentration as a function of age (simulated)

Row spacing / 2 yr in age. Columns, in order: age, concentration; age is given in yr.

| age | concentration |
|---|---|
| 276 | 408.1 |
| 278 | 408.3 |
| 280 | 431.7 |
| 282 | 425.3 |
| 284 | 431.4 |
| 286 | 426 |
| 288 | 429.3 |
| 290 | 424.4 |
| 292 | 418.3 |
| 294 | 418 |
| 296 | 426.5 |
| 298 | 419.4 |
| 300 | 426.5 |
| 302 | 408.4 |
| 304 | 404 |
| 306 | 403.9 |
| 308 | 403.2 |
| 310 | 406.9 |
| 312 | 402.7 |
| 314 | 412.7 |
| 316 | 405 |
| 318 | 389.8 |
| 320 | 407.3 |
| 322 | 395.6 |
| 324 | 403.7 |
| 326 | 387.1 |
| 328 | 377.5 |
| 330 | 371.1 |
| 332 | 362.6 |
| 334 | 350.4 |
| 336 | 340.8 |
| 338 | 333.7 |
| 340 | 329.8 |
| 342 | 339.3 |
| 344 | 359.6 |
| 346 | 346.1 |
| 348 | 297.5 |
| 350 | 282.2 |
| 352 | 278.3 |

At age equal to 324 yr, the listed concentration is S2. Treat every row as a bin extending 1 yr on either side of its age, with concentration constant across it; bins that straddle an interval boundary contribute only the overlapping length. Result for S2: 403.7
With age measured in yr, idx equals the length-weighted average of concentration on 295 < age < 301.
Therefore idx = 424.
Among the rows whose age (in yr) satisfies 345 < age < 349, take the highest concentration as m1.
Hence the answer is 346.1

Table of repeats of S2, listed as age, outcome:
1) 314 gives 412.7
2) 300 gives 426.5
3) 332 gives 362.6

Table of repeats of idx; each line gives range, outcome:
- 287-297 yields 423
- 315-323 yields 399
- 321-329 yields 391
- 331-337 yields 351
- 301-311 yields 405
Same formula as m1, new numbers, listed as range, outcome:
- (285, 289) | 429.3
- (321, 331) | 403.7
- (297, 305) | 426.5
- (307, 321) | 412.7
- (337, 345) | 359.6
